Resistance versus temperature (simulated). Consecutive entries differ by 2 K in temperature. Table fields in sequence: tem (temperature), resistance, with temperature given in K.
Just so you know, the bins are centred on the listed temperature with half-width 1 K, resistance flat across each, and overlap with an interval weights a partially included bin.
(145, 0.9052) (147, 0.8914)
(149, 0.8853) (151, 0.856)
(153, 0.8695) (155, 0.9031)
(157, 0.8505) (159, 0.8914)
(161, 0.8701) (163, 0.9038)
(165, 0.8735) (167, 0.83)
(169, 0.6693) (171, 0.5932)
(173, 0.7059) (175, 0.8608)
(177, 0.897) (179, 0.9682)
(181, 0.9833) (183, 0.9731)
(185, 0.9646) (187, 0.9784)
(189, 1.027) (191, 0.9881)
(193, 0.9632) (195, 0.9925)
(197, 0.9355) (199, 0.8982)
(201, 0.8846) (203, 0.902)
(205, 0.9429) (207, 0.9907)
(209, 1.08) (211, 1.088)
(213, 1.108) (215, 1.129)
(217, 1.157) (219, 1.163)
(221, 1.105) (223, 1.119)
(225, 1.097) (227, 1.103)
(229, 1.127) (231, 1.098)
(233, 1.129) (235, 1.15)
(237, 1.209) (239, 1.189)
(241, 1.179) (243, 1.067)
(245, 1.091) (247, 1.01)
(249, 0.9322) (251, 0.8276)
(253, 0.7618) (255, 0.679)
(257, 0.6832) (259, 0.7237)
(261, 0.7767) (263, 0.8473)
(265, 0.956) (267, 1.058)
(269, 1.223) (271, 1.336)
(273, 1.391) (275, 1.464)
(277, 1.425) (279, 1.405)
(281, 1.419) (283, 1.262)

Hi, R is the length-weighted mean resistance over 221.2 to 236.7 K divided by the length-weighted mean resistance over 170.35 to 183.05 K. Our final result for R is 1.31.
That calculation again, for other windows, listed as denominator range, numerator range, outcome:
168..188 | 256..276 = 1.22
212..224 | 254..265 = 0.67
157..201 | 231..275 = 1.15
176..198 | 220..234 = 1.15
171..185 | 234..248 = 1.28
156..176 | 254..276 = 1.26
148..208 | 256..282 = 1.26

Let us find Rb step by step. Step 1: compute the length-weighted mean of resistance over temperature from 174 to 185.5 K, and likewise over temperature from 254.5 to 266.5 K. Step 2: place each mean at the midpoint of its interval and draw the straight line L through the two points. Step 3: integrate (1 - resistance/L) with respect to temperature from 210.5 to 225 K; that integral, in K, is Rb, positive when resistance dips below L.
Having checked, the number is -4.2 K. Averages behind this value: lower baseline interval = 0.94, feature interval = 1.12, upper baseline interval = 0.793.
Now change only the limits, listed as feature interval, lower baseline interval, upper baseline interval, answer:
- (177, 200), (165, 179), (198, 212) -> -2.4 K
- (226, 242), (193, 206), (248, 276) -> -3.2 K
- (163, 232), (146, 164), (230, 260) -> -3.3 K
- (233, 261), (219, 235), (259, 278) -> 4.1 K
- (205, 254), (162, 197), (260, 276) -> -2.5 K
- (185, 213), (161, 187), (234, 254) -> -1.7 K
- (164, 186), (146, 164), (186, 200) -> 1.9 K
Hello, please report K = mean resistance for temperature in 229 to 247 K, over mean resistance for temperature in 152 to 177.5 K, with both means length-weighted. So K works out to 1.37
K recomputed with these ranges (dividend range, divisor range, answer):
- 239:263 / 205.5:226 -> 0.81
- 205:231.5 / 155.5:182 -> 1.31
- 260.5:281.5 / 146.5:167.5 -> 1.39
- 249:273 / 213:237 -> 0.82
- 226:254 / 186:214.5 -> 1.08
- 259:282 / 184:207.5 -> 1.24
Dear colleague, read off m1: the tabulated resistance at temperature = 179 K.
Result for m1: 0.9682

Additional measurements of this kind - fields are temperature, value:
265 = 0.956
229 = 1.127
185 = 0.9646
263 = 0.8473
